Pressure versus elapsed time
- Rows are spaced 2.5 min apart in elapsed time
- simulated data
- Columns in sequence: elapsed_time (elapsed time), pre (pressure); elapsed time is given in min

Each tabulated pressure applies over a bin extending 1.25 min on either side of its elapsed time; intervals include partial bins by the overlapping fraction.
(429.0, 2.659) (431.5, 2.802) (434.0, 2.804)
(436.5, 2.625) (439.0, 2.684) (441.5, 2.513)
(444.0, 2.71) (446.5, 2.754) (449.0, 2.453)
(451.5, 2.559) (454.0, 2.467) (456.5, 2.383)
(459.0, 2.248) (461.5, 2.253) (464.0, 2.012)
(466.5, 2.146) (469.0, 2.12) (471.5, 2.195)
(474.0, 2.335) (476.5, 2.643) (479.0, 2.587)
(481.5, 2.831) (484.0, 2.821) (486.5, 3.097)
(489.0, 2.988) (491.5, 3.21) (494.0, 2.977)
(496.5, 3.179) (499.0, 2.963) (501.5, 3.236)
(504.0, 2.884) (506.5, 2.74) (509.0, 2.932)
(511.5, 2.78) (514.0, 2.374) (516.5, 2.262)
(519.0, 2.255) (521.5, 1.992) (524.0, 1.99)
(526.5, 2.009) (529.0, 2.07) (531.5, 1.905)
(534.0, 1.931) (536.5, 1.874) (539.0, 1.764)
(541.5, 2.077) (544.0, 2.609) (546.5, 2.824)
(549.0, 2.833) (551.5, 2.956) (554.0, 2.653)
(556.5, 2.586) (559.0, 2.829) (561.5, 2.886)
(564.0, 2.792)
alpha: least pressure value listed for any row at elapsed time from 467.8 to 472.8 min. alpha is 2.12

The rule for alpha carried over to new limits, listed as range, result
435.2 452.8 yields 2.453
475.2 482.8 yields 2.587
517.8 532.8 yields 1.905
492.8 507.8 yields 2.74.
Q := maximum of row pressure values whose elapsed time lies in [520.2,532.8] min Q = 2.07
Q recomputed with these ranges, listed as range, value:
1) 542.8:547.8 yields 2.824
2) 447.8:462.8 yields 2.559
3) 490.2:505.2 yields 3.236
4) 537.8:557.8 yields 2.956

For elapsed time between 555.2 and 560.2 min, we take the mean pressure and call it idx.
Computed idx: 2.71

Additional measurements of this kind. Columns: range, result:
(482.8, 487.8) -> 2.96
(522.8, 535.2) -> 1.98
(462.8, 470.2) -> 2.09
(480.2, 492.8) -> 2.99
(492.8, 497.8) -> 3.08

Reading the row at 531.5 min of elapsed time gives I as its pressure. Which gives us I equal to 1.905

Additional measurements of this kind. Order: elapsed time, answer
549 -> 2.833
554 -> 2.653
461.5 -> 2.253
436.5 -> 2.625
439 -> 2.684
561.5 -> 2.886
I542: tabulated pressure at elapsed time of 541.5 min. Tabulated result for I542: 2.077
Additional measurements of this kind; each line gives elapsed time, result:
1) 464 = 2.012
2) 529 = 2.07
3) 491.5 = 3.21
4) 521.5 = 1.992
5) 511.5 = 2.78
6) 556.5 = 2.586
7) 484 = 2.821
